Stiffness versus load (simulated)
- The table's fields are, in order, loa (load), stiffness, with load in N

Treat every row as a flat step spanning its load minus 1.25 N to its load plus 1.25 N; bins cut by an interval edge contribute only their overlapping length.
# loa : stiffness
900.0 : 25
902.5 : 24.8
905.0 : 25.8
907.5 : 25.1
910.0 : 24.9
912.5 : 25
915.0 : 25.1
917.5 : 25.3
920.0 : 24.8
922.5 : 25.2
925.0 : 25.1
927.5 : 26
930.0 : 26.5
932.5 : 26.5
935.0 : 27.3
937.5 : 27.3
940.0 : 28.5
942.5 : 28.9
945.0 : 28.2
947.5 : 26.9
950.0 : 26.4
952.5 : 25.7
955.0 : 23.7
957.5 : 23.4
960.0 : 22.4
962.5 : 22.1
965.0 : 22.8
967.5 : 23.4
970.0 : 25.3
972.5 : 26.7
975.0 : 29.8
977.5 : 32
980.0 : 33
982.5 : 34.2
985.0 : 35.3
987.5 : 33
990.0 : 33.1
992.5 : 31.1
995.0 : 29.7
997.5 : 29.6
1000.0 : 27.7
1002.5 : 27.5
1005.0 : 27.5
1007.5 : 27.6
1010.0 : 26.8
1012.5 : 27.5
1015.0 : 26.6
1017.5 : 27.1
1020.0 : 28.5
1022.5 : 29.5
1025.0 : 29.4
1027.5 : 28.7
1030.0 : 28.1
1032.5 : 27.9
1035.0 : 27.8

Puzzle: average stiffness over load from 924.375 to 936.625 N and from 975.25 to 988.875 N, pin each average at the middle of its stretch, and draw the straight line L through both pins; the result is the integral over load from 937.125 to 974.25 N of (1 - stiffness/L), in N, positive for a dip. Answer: 5.2 N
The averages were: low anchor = 26.4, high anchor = 33.2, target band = 25.5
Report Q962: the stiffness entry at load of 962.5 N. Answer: 22.1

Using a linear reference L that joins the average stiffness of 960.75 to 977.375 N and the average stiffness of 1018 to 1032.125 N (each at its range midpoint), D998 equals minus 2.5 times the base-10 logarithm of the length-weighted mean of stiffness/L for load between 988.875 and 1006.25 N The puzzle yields -0.09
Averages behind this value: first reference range 25.4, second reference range 28.7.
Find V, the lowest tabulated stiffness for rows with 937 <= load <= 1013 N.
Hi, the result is 22.1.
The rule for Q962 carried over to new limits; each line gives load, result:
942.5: 28.9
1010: 26.8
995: 29.7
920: 24.8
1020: 28.5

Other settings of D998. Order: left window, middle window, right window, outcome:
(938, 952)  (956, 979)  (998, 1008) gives 0.09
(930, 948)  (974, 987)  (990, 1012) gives -0.16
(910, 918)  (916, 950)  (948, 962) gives -0.08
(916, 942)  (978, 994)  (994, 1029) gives -0.20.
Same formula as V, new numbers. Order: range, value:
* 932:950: 26.4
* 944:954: 25.7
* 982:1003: 27.5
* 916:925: 24.8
